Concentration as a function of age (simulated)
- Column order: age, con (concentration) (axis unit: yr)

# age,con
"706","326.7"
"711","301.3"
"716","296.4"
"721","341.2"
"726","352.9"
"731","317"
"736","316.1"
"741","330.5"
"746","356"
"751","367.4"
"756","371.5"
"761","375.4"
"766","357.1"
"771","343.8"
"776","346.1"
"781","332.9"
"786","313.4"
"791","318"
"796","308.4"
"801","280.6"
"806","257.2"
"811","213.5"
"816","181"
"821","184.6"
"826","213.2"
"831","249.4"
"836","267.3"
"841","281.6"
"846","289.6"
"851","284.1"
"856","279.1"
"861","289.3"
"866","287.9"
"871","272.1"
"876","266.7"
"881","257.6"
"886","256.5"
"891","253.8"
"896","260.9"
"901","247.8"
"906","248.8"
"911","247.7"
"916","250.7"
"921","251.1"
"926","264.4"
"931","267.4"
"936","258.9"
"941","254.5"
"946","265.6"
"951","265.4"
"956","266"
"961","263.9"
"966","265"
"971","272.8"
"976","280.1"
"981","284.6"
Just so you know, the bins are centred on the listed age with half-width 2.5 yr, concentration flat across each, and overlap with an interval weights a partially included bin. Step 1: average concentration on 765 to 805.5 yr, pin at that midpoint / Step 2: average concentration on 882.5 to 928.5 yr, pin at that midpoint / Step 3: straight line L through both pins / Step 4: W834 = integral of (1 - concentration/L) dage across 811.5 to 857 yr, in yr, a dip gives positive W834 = 7.3 yr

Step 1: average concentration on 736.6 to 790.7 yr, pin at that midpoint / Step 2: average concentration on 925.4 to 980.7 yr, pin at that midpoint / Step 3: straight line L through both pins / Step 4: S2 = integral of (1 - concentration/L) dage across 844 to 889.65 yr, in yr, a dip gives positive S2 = 4.2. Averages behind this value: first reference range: 347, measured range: 275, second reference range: 267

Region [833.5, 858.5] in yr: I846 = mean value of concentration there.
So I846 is 280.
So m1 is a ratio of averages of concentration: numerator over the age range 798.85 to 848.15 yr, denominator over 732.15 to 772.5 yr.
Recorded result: 0.69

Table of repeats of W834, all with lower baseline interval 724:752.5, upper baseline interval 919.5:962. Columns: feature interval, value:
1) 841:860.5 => 0.8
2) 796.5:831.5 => 9.2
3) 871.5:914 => 3.7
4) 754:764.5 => -1.3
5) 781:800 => 0.3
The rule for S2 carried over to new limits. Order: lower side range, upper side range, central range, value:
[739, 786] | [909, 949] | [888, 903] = 1.2 yr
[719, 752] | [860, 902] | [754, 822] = 2.9 yr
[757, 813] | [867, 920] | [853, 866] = -0.5 yr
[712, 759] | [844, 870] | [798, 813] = 2.6 yr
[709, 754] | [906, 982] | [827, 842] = 2.0 yr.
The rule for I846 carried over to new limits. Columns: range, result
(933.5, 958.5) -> 262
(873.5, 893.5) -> 259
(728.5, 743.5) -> 321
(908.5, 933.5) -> 256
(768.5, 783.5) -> 341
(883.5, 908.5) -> 254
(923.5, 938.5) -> 264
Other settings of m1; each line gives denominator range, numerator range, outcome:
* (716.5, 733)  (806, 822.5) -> 0.61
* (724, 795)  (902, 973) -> 0.76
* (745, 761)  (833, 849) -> 0.76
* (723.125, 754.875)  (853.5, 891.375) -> 0.79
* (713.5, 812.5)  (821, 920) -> 0.80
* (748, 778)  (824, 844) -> 0.71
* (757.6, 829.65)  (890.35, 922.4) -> 0.87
